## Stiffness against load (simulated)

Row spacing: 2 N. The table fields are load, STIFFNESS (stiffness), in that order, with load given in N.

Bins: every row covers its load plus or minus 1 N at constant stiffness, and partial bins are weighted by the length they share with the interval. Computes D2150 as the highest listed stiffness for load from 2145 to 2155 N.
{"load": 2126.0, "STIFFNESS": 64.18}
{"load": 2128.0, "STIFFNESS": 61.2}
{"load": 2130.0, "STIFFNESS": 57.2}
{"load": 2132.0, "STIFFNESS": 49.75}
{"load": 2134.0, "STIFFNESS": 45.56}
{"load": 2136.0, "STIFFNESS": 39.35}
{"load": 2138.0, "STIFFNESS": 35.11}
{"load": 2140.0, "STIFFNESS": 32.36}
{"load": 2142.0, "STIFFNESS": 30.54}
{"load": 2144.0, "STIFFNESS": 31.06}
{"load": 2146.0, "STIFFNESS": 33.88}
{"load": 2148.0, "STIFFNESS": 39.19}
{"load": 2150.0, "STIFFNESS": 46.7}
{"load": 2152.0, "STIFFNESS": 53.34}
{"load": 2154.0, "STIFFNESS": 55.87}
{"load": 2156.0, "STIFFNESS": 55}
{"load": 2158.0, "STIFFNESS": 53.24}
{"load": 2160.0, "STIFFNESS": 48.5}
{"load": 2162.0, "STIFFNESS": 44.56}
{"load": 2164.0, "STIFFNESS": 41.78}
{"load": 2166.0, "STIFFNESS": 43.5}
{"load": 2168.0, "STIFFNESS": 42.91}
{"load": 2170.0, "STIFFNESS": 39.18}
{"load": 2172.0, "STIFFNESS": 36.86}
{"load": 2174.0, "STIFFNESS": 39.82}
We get 55.87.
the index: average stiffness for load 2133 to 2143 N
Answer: 36.6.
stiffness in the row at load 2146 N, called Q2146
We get 33.88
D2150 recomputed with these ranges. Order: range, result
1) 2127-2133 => 61.2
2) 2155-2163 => 55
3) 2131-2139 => 49.75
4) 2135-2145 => 39.35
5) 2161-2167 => 44.56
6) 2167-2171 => 42.91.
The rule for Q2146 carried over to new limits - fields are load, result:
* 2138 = 35.11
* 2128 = 61.2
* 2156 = 55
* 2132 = 49.75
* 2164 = 41.78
